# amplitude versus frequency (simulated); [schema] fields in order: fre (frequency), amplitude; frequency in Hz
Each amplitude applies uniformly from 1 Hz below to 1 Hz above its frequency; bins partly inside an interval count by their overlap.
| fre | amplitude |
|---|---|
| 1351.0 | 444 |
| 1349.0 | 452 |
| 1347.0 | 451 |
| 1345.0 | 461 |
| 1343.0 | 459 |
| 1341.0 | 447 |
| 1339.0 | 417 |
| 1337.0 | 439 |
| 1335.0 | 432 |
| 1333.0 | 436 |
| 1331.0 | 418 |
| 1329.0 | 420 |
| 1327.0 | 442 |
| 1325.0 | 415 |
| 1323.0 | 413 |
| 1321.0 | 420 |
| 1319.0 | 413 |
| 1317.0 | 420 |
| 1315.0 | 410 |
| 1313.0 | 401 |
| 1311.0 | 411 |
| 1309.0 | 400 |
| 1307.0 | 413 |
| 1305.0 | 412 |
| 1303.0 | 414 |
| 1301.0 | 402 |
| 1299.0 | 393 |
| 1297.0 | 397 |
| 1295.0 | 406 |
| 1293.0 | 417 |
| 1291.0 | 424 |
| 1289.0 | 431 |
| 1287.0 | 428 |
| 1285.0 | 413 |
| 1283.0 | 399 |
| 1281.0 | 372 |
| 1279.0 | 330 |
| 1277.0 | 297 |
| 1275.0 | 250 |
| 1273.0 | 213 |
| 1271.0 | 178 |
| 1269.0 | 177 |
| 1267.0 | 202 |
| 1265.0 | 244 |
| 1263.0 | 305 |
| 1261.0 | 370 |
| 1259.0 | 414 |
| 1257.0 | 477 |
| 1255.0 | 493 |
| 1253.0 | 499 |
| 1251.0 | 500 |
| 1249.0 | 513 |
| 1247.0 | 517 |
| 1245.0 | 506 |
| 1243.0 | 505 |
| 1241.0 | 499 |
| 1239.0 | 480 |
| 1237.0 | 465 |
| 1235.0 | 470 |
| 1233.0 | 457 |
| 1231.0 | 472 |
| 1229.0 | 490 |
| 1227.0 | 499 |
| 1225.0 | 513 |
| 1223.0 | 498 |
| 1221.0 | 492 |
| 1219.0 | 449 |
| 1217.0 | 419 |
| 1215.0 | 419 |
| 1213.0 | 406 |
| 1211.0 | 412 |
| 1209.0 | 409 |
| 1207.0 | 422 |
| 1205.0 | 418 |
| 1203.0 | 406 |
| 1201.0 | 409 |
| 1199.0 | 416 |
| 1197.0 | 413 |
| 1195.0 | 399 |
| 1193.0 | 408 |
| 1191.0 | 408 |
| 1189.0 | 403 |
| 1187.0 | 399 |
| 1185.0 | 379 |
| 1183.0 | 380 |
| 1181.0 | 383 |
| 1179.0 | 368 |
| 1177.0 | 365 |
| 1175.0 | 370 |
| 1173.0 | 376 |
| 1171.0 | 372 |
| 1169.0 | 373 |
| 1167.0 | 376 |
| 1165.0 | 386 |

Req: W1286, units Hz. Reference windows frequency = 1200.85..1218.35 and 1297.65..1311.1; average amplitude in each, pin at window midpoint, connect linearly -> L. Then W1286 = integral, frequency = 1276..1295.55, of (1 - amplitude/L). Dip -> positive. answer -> 0.8 Hz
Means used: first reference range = 414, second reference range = 406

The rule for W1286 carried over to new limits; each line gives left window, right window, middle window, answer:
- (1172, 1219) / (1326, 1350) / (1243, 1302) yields 5.7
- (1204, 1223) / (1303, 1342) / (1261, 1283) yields 8.1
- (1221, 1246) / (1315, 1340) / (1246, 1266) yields 1.7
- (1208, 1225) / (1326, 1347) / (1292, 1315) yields 1.7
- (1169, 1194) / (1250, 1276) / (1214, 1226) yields -3.5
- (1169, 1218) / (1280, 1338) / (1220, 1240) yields -4.0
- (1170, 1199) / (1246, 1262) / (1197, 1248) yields -2.6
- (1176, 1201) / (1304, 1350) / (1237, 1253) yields -3.7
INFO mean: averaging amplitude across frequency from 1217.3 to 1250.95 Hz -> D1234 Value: 488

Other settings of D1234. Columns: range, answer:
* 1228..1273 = 415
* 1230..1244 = 478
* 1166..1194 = 383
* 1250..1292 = 353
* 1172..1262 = 439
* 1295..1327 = 410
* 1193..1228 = 434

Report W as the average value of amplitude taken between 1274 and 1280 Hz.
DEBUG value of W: 292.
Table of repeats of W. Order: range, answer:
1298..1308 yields 407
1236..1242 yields 481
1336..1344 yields 440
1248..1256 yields 501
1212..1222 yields 437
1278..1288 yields 388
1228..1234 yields 473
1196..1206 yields 412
